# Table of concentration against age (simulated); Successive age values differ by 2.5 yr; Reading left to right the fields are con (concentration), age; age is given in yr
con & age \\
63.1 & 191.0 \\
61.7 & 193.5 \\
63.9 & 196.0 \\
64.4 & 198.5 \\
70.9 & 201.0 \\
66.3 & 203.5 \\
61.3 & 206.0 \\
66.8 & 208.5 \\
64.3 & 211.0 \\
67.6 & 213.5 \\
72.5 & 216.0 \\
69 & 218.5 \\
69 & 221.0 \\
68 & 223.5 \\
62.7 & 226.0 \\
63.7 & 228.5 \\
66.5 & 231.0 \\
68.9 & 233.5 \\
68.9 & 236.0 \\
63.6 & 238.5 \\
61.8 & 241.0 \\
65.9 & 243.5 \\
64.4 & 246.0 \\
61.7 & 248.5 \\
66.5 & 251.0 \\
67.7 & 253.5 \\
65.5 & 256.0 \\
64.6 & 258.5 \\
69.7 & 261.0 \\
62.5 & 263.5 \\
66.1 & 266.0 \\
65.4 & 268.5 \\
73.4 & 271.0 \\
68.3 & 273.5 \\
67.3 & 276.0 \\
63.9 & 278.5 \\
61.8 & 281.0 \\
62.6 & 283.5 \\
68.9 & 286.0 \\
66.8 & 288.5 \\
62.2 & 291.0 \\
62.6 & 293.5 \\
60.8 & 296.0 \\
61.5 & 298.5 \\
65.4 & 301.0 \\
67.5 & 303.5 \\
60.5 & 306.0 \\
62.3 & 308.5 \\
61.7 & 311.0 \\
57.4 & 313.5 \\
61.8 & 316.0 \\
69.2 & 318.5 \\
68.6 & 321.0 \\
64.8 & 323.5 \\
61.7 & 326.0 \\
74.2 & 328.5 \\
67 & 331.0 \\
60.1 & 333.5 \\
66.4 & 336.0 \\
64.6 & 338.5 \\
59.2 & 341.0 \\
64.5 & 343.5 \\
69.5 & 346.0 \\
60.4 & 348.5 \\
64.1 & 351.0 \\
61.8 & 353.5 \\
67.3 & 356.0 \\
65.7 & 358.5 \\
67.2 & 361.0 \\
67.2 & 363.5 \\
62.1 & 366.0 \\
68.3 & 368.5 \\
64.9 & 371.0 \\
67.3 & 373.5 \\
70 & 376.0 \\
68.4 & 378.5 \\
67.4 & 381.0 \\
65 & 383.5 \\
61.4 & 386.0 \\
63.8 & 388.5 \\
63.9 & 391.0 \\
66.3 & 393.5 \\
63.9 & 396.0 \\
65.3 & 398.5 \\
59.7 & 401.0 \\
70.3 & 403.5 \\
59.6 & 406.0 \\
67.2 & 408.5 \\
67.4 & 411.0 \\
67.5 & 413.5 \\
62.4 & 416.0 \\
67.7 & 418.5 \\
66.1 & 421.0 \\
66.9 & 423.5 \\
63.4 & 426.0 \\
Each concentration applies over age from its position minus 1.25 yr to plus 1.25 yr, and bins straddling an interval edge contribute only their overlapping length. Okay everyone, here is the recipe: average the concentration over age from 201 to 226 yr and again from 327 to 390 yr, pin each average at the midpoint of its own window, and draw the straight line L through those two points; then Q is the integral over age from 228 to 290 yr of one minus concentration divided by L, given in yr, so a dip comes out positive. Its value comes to 0.7 yr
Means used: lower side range 67.2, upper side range 65.5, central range 65.9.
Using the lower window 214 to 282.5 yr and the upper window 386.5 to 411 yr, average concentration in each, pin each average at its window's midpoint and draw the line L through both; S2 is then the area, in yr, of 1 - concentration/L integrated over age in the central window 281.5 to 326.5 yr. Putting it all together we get 1.3 yr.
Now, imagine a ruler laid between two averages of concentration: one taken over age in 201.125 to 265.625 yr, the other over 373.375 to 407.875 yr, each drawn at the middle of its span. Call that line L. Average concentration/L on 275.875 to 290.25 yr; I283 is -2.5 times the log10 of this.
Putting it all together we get 0.014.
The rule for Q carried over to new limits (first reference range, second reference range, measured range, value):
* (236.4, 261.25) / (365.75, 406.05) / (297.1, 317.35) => 0.91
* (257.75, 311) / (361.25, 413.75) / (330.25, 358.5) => 0.51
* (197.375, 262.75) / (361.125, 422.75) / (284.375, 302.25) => 0.53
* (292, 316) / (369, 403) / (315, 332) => -1.05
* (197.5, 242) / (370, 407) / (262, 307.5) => 0.77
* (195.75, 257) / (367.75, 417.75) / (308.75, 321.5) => 0.47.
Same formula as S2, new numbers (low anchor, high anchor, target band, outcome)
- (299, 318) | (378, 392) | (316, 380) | -2.0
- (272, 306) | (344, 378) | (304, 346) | 0.6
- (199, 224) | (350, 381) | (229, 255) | 0.7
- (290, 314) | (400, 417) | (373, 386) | -0.6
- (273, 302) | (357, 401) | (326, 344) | 0.0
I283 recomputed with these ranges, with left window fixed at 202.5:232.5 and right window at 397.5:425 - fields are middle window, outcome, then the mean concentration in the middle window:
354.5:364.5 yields -0.016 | 66.7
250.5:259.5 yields 0.003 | 66.1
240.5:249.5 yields 0.045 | 63.6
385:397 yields 0.028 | 63.9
